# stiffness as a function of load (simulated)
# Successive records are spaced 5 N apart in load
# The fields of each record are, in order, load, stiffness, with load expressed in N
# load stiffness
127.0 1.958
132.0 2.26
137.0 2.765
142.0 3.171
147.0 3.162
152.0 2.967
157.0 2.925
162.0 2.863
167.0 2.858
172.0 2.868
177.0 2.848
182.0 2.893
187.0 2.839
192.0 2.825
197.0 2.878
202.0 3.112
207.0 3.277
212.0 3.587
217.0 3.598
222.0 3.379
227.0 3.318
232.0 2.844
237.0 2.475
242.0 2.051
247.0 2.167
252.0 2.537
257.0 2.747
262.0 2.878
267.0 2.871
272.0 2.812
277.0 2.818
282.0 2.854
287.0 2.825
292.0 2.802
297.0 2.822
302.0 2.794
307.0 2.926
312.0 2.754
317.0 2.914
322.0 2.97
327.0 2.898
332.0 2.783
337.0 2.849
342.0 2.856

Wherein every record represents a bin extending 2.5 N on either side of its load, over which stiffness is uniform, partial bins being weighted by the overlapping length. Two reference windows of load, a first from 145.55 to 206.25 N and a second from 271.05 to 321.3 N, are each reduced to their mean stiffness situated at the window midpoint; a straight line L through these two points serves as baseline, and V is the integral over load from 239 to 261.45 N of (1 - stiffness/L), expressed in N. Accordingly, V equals 3.5 N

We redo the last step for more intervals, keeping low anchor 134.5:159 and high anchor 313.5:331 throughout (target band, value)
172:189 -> 0.7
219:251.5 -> 2.7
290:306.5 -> 0.5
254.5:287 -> 1.1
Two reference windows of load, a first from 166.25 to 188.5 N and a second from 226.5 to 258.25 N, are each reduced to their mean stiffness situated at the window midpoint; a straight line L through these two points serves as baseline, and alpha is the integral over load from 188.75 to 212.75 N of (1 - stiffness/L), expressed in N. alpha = -3.1 N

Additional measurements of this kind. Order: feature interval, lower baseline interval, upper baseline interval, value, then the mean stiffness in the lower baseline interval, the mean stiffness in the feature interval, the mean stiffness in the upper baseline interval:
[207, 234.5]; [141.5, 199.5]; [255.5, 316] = -4.4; 2.92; 3.34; 2.83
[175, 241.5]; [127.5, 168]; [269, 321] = -4.9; 2.83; 3.04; 2.84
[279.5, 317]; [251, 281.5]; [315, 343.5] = 0.1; 2.79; 2.83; 2.88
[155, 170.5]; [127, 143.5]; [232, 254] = -2.1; 2.59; 2.88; 2.36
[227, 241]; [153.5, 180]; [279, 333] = 0.7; 2.88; 2.71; 2.85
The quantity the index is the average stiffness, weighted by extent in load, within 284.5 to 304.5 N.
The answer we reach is 2.81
